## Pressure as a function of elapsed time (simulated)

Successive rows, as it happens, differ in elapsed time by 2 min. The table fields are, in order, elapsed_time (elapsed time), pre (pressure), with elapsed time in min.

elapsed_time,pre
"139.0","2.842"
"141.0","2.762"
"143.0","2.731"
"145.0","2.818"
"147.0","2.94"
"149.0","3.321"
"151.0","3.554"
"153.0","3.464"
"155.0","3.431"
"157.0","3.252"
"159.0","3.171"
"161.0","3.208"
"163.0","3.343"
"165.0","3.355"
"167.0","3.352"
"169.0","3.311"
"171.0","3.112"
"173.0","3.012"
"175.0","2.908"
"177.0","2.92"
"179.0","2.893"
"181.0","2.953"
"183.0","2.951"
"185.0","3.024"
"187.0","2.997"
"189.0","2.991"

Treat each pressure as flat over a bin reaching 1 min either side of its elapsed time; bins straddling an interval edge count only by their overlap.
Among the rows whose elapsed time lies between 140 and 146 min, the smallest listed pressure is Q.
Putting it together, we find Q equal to 2.731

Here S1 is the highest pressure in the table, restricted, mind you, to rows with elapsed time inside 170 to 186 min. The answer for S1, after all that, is 3.112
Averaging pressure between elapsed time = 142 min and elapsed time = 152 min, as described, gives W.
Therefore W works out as 3.07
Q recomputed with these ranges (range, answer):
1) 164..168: 3.352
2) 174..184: 2.893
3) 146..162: 2.94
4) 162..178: 2.908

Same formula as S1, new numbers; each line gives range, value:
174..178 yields 2.92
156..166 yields 3.355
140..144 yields 2.762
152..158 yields 3.464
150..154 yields 3.554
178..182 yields 2.953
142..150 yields 3.321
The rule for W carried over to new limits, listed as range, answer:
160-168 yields 3.31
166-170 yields 3.33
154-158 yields 3.34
